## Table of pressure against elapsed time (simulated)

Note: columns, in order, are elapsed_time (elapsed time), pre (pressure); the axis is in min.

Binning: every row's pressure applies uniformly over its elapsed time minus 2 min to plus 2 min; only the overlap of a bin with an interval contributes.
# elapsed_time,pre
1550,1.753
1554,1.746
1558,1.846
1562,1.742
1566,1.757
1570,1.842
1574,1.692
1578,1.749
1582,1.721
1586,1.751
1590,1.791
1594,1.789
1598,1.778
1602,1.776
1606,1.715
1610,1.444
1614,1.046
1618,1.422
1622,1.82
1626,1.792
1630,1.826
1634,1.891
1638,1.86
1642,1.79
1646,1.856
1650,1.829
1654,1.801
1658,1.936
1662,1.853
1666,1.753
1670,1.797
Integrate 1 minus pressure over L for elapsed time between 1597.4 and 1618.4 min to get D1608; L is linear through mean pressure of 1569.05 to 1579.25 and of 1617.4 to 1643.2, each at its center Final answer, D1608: 3.0 min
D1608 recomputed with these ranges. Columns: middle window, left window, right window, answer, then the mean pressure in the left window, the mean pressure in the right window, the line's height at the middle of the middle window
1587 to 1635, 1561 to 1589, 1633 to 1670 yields 3.2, 1.75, 1.84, 1.79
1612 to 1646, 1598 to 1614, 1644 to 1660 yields 0.7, 1.59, 1.86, 1.72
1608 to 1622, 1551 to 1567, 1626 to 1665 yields 3.4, 1.77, 1.84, 1.82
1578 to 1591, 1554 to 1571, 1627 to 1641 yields 0.4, 1.79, 1.85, 1.81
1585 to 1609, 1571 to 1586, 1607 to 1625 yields -2.3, 1.73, 1.47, 1.6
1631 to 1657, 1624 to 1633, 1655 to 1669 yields -0.2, 1.82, 1.84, 1.83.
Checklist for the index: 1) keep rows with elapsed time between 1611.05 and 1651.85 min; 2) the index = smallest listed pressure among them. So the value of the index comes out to 1.046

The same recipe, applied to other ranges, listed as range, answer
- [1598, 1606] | 1.715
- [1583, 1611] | 1.444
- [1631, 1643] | 1.79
